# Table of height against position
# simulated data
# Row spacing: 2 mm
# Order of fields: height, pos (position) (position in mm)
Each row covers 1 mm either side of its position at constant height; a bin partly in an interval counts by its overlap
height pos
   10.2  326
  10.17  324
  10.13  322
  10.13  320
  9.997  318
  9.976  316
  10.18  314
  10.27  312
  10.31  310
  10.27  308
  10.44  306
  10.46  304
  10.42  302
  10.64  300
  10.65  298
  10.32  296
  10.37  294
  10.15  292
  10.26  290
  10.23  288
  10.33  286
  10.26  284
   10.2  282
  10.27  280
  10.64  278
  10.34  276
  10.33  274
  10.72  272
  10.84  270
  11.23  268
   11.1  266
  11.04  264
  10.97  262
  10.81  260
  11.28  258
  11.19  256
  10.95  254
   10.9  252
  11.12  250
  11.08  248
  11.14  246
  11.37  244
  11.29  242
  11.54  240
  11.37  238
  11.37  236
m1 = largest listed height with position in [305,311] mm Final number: 10.44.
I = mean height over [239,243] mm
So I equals 11.4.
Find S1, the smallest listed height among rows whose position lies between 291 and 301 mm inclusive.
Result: 10.15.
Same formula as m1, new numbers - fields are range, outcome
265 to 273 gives 11.23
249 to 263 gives 11.28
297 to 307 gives 10.65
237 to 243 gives 11.54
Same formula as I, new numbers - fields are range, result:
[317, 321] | 10.1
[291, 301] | 10.4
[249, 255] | 11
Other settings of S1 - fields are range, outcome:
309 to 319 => 9.976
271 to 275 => 10.33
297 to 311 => 10.27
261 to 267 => 10.97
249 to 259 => 10.9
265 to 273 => 10.72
